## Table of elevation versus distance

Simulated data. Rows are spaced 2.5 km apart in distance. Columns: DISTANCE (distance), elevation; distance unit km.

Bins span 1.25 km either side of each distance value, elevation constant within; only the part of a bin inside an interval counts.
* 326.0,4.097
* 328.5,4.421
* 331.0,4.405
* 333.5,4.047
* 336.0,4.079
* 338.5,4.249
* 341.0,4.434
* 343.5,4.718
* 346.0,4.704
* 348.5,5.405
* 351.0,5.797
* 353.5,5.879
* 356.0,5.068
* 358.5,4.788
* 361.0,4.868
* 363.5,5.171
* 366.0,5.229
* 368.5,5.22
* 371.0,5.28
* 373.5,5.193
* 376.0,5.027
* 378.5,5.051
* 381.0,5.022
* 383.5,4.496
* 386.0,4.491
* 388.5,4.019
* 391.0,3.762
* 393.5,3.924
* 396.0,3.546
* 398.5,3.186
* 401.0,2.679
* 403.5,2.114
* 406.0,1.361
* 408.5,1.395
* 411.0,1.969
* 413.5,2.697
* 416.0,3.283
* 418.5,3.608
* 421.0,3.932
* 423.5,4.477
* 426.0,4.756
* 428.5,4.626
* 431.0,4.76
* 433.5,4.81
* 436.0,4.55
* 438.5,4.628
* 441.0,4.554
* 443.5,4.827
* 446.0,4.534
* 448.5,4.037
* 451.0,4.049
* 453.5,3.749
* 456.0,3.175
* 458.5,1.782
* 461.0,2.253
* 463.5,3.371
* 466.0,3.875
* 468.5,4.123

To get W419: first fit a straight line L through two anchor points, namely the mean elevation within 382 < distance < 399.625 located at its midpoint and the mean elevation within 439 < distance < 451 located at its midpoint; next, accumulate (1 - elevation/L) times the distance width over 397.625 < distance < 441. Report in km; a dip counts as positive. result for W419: 7.62 km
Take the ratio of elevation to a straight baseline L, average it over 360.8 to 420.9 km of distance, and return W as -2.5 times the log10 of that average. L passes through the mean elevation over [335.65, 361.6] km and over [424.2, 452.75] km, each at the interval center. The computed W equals 0.235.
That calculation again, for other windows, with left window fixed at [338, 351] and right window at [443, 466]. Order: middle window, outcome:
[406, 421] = 0.463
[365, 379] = -0.151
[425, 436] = -0.236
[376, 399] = 0.020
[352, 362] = -0.108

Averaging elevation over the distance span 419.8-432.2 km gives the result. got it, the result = 4.51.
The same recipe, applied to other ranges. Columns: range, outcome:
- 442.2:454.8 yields 4.24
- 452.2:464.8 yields 2.87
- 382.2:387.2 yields 4.5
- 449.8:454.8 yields 3.89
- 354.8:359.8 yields 4.93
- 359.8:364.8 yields 5.02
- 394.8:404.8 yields 2.87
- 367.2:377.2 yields 5.18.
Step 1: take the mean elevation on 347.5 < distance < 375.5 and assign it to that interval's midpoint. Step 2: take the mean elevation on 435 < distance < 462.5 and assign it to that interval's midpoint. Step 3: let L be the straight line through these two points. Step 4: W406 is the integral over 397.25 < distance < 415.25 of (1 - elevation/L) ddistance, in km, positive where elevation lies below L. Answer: 9.13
